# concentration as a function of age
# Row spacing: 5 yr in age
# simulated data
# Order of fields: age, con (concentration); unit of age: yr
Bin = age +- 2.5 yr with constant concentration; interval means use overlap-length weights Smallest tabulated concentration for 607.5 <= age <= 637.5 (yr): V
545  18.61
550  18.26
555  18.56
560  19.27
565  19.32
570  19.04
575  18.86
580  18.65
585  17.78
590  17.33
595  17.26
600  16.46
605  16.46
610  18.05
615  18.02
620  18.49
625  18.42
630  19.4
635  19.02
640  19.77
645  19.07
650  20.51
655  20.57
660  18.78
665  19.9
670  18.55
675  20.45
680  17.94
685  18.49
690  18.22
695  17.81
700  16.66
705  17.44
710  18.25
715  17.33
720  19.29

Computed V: 18.02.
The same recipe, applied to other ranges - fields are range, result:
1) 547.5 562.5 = 18.26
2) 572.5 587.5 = 17.78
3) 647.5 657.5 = 20.51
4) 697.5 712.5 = 16.66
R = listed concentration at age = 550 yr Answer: 18.26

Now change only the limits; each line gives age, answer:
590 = 17.33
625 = 18.42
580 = 18.65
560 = 19.27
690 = 18.22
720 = 19.29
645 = 19.07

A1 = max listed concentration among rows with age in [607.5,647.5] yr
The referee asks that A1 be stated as 19.77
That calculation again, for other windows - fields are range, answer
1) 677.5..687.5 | 18.49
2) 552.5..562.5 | 19.27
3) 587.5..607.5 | 17.33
